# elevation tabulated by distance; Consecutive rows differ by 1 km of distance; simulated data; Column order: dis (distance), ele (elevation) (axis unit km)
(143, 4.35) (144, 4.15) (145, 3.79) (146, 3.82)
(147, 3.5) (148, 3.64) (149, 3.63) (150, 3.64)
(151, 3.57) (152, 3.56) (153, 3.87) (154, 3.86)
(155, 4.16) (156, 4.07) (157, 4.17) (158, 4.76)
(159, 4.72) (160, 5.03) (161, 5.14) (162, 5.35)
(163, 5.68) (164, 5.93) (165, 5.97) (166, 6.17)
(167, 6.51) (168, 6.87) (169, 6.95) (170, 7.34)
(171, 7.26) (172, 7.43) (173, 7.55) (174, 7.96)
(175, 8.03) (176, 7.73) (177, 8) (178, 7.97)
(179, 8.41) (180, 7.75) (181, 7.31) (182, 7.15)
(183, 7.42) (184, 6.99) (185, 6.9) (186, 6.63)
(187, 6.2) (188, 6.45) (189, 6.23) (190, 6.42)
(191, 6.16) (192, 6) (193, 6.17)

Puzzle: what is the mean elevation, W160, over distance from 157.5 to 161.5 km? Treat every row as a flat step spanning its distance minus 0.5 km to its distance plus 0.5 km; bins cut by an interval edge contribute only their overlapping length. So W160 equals 4.91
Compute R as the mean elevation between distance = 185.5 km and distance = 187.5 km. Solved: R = 6.42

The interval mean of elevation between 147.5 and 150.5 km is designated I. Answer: 3.64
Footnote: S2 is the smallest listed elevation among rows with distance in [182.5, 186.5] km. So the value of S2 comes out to 6.63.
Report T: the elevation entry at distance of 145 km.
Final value 3.79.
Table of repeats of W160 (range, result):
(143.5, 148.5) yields 3.78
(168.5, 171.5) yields 7.18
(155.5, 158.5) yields 4.33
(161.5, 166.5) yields 5.82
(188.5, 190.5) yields 6.33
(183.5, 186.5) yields 6.84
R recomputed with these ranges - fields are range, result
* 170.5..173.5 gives 7.41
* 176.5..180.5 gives 8.03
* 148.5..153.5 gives 3.65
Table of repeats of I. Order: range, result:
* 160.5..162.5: 5.24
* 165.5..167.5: 6.34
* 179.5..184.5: 7.32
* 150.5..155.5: 3.8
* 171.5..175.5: 7.74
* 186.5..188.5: 6.33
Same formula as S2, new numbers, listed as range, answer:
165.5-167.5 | 6.17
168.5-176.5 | 6.95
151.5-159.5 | 3.56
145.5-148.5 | 3.5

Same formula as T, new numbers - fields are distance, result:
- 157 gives 4.17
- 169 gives 6.95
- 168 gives 6.87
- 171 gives 7.26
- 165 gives 5.97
